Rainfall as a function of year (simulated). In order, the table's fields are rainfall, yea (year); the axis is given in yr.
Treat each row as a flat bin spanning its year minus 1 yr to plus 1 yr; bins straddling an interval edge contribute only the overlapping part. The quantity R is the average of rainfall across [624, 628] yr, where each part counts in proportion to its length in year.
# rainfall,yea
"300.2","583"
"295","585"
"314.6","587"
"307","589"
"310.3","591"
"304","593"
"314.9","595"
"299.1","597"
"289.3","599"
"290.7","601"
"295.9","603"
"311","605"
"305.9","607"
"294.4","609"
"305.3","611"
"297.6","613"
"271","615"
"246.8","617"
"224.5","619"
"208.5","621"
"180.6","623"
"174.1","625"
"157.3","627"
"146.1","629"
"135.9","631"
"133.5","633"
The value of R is 166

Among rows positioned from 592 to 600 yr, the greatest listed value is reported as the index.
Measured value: 314.9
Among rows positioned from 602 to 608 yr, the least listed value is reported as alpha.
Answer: 295.9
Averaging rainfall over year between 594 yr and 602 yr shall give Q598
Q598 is 298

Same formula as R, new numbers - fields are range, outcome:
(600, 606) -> 299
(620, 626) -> 188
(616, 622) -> 227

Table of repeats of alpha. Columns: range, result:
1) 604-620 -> 224.5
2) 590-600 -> 289.3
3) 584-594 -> 295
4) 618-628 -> 157.3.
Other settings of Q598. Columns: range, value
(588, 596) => 309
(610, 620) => 269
